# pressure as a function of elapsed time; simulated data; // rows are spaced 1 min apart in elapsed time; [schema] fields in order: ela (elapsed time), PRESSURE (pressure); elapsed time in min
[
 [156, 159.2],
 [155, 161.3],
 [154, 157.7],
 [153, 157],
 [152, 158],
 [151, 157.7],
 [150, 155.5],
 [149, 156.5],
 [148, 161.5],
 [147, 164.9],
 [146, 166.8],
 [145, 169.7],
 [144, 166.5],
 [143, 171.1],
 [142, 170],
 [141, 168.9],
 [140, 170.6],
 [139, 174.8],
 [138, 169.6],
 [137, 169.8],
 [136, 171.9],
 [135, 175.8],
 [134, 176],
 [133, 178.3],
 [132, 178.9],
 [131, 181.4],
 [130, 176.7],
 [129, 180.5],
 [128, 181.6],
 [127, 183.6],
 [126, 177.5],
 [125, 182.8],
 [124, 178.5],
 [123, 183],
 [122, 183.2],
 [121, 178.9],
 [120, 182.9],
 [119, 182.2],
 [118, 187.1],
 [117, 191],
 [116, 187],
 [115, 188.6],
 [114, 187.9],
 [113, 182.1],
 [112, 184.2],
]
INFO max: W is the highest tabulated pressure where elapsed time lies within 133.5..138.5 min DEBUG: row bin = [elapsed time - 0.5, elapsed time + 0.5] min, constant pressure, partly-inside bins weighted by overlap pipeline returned 176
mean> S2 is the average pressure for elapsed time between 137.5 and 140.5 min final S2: 172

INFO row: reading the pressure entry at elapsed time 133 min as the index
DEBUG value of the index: 178.3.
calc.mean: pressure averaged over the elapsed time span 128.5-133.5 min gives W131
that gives 179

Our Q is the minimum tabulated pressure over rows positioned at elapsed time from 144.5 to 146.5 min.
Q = 166.8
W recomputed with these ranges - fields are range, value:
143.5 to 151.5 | 169.7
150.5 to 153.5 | 158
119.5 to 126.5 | 183.2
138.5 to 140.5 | 174.8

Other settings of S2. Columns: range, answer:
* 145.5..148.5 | 164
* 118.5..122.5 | 182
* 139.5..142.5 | 170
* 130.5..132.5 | 180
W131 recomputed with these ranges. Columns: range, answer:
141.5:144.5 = 169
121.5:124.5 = 182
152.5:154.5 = 157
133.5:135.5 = 176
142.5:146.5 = 169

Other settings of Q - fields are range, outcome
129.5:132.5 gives 176.7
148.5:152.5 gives 155.5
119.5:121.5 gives 178.9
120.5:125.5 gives 178.5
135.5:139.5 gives 169.6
